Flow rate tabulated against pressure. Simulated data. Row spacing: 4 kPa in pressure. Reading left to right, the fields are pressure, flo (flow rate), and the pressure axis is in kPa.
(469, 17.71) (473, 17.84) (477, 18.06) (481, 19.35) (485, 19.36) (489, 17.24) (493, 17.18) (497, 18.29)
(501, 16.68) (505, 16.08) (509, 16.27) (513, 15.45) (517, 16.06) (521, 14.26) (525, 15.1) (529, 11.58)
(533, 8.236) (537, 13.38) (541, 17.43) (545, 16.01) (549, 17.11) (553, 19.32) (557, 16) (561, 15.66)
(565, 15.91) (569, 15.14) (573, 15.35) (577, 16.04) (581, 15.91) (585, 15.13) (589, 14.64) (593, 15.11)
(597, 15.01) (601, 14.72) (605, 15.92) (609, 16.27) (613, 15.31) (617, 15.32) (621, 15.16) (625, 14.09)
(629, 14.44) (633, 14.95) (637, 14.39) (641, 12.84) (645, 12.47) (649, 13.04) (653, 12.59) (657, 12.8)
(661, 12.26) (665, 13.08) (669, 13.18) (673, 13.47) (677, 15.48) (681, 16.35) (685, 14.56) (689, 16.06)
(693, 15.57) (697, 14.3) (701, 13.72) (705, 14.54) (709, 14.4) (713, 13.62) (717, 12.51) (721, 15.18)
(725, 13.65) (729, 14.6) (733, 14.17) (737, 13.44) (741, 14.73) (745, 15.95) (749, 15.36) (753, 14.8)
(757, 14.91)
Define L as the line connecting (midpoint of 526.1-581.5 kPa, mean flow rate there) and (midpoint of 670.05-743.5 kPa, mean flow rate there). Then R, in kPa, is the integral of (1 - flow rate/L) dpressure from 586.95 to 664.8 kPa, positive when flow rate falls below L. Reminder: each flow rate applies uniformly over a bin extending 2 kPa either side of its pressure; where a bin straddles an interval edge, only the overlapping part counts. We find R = 3.16 kPa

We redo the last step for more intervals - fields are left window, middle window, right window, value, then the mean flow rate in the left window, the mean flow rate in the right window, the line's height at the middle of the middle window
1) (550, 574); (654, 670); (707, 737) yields 2.2 kPa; 16.3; 14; 14.9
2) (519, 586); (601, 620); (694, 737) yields -1.0 kPa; 15.2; 14.1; 14.8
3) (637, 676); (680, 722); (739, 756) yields -1.5 kPa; 13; 15.2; 14.1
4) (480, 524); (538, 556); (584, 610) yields -1.2 kPa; 16.8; 15.2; 16.1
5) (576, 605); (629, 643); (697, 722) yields 0.6 kPa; 15.2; 14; 14.8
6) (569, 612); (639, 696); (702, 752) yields 3.6 kPa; 15.4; 14.3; 14.8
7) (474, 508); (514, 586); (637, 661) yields 2.9 kPa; 17.7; 12.8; 15.9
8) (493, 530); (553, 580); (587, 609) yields -1.0 kPa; 15.7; 15.2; 15.4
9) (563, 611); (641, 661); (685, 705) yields 3.2 kPa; 15.4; 14.8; 15.1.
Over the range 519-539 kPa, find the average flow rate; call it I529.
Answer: 12.5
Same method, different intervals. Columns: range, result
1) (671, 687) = 15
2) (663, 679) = 13.8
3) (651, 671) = 12.8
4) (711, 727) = 13.7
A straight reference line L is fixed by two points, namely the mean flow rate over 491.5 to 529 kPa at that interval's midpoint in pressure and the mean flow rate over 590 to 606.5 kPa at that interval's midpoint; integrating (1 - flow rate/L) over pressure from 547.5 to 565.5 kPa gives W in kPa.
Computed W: -1.6 kPa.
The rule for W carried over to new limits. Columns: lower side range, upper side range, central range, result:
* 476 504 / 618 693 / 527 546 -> 4.1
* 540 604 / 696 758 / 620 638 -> 0.9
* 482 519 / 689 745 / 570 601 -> 1.3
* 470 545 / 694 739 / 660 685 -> 0.6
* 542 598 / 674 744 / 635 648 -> 1.7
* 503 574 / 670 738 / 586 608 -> -0.3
